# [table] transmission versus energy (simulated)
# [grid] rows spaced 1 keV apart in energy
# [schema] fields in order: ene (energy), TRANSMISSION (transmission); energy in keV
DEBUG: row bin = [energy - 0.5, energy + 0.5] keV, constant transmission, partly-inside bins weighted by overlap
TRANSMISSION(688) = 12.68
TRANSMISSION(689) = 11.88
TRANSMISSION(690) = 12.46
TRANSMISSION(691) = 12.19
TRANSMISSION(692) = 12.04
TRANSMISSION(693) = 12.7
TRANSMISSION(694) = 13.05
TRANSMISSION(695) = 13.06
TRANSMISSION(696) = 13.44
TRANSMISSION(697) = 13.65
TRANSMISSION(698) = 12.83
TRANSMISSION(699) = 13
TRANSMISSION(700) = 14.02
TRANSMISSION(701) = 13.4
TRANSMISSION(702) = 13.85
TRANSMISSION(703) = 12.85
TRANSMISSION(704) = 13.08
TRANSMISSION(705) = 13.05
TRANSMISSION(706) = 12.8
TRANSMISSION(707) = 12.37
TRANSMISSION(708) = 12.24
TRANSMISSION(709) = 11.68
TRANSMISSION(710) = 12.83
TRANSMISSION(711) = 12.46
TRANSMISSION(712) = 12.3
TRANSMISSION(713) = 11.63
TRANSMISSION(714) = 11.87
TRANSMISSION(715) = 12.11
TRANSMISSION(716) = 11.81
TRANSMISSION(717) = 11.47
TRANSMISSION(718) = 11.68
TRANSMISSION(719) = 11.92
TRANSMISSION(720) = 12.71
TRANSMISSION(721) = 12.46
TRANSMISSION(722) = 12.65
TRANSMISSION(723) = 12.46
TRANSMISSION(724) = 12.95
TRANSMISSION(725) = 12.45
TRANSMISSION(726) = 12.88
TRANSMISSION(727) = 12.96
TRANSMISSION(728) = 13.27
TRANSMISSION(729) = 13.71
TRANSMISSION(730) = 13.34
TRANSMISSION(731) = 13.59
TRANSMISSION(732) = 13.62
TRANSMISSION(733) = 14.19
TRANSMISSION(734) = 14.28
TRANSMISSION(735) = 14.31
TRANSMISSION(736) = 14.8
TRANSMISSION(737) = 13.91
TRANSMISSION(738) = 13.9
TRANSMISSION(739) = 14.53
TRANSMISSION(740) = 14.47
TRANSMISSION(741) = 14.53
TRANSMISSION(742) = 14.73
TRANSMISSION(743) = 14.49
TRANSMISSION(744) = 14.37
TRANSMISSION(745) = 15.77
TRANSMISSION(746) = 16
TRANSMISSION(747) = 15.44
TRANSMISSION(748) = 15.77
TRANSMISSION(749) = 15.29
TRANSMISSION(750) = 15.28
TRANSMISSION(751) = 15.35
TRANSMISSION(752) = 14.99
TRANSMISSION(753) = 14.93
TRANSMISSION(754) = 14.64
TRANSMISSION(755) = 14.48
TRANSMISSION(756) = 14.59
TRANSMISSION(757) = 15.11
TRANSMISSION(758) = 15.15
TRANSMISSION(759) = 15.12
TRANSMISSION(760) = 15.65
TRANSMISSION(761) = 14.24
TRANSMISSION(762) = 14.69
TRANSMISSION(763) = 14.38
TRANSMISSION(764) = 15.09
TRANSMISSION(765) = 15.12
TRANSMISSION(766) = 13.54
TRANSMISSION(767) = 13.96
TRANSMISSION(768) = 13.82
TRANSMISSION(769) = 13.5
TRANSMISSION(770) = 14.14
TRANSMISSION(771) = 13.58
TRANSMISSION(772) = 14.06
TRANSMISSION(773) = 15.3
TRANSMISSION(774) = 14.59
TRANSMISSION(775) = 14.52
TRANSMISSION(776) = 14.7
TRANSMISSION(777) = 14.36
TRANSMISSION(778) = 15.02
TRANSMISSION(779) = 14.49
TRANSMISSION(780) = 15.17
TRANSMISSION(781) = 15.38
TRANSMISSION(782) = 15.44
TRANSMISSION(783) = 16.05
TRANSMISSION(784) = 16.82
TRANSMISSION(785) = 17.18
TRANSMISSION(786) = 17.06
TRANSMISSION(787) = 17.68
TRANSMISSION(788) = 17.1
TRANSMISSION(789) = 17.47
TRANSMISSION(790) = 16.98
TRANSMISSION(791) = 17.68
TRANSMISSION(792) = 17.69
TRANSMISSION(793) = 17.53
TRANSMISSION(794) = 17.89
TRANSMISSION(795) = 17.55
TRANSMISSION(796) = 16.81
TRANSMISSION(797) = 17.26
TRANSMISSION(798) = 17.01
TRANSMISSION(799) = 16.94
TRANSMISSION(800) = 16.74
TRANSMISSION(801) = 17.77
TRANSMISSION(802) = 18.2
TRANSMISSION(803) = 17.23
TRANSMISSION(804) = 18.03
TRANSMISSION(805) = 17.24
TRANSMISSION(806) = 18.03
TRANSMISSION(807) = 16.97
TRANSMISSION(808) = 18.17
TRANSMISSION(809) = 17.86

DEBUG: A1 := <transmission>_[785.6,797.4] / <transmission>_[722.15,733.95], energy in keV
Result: 1.31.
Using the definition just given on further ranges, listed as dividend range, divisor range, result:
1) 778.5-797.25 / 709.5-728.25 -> 1.36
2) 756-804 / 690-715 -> 1.24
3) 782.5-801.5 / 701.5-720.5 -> 1.39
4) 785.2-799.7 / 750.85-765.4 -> 1.16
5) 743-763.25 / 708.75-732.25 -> 1.20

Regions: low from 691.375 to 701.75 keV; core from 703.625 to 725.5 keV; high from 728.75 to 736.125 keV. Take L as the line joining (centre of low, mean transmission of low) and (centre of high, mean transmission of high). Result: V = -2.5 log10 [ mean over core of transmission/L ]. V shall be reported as 0.10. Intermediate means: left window 13.1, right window 13.9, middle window 12.3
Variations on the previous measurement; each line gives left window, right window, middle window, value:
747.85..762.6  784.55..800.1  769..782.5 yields 0.116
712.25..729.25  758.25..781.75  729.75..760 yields -0.098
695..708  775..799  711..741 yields 0.086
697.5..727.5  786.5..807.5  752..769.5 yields 0.052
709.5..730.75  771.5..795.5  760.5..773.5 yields 0.069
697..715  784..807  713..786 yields 0.056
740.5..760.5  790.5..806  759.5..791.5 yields 0.073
